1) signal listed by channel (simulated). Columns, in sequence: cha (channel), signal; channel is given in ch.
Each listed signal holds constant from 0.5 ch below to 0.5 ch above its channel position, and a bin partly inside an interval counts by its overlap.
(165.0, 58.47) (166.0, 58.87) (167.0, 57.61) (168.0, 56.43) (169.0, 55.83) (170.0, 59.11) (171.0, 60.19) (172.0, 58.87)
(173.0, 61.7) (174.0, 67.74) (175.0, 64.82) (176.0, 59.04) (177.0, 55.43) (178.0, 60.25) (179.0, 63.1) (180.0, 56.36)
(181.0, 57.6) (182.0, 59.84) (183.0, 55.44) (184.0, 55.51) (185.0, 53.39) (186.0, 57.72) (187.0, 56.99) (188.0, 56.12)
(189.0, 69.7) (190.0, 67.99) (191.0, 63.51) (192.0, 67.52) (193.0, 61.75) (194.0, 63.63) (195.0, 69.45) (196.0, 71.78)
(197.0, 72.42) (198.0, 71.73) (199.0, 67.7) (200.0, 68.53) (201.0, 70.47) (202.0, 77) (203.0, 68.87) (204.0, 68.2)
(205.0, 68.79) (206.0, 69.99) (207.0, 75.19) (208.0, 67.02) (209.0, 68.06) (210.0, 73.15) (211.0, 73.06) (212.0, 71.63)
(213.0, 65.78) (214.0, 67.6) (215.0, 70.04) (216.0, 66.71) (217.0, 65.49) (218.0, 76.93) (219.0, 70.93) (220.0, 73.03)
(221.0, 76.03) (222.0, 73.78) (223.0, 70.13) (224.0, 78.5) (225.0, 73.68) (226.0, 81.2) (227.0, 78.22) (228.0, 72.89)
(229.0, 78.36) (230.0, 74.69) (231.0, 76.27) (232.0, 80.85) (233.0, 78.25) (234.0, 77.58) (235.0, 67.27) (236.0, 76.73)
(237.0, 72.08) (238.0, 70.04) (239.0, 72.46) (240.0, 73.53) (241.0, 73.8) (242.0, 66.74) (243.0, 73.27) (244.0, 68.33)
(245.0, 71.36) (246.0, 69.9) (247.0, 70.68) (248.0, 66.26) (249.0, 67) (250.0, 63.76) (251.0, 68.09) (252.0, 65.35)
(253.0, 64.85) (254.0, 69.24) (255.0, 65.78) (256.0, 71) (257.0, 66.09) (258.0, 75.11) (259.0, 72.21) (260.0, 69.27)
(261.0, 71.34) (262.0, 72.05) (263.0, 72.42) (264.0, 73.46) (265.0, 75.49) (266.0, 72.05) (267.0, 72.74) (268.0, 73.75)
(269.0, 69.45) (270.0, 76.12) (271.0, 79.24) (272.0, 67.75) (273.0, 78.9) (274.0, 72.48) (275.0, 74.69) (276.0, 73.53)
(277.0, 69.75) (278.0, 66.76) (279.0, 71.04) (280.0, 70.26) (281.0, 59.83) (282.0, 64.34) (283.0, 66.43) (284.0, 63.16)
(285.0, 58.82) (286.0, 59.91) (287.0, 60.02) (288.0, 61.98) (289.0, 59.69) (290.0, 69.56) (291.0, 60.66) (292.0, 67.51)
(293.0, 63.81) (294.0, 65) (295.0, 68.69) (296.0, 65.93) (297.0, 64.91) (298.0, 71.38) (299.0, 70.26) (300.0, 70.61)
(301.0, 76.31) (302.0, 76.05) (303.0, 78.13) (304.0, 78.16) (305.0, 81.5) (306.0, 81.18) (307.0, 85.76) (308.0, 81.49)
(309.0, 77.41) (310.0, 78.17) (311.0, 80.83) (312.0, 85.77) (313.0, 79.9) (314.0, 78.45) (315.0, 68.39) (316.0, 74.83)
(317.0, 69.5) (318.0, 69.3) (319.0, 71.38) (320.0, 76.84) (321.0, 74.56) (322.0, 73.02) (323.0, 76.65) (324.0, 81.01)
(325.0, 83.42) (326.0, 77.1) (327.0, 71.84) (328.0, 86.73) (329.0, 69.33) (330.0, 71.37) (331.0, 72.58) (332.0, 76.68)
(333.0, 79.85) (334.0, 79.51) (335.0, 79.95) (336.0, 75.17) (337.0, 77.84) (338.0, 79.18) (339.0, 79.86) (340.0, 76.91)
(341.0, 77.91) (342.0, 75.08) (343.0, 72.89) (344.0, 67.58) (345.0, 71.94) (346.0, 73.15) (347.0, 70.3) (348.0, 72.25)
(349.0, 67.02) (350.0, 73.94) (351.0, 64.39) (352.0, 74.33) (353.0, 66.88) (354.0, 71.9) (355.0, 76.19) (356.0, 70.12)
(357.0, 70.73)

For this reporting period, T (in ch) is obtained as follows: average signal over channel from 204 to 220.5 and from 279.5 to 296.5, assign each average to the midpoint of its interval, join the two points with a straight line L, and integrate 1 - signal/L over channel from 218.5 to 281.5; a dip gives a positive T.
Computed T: -4.72 ch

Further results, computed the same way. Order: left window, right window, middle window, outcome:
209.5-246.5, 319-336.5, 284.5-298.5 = 2.1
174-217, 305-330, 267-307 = 2.5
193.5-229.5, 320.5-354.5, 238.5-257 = 0.9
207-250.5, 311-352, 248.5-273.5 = 0.8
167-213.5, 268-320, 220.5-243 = -2.5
